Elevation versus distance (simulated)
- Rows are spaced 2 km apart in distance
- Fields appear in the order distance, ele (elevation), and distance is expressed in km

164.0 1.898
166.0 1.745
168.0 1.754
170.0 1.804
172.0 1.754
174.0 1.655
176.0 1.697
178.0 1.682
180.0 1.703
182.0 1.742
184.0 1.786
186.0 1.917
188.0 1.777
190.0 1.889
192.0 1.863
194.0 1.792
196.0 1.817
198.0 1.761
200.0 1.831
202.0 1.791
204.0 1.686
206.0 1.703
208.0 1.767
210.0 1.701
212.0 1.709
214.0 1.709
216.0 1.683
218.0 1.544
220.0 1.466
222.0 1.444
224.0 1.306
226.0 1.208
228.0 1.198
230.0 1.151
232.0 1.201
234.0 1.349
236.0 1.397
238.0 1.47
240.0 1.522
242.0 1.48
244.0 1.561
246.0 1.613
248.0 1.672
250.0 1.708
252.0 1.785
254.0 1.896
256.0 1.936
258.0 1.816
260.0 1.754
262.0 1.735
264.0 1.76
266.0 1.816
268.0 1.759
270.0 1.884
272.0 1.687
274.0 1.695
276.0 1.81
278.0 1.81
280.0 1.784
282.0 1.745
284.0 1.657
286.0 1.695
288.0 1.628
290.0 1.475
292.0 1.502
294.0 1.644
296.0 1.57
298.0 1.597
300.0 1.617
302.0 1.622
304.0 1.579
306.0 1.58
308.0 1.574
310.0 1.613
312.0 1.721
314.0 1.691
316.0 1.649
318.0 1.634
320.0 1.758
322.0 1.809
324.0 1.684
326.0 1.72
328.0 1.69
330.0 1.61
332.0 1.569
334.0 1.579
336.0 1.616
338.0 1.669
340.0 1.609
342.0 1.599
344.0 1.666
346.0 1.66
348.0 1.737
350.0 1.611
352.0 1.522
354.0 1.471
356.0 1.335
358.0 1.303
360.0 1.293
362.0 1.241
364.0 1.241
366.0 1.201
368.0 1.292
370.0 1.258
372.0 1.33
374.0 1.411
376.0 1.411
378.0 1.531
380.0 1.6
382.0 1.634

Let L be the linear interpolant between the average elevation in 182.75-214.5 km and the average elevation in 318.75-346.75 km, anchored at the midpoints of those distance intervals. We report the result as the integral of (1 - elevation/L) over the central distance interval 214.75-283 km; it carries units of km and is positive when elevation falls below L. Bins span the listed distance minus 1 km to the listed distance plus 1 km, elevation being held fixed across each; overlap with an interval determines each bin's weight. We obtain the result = 5.0 km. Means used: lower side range 1.78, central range 1.61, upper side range 1.66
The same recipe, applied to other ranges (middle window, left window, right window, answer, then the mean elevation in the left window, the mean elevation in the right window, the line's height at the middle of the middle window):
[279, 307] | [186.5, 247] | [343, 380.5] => -2.27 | 1.58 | 1.42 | 1.5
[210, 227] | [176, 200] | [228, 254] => 1.09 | 1.79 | 1.5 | 1.62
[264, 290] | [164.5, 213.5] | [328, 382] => -1.97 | 1.76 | 1.48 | 1.61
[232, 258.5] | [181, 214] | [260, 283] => 2.43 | 1.78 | 1.77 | 1.77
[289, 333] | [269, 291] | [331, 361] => 0.10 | 1.72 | 1.55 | 1.64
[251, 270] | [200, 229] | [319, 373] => -3.11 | 1.57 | 1.52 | 1.56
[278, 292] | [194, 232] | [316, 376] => -1.05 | 1.58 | 1.52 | 1.55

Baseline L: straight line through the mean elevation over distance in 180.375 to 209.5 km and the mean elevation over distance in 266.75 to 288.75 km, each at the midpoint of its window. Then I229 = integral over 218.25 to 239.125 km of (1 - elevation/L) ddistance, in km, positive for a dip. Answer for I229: 5.2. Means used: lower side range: 1.79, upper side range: 1.74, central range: 1.33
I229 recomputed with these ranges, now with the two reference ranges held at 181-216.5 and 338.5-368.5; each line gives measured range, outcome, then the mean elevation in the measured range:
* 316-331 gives -1.8 km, 1.7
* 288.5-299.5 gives 0.1 km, 1.56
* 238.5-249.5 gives 0.7 km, 1.57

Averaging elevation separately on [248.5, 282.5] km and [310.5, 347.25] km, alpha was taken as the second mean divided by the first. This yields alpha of 0.93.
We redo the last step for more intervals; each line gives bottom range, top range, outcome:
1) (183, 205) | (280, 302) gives 0.90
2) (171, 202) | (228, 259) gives 0.88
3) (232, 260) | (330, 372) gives 0.91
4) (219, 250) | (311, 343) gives 1.18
